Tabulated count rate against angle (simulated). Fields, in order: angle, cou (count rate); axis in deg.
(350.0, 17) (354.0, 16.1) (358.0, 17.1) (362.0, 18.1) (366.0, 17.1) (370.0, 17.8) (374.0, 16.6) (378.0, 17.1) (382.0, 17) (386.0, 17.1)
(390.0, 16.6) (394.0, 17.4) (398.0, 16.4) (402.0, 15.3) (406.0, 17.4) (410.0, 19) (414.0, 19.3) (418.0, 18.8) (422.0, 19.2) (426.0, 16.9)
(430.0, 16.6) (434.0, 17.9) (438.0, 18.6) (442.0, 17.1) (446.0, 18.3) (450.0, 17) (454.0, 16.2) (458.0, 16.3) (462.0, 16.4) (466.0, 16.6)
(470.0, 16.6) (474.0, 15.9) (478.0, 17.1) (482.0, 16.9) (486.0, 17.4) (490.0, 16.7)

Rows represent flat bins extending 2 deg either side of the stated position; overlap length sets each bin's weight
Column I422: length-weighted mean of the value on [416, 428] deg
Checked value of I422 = 18.3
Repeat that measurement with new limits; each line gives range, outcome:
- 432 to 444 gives 17.9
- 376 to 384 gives 17.1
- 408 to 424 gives 19.1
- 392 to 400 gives 16.9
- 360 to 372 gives 17.7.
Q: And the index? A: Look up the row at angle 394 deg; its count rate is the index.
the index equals 17.4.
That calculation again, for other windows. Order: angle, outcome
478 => 17.1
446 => 18.3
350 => 17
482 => 16.9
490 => 16.7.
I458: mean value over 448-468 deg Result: 16.5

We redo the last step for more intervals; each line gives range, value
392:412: 17.1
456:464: 16.4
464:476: 16.4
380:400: 16.9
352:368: 17.1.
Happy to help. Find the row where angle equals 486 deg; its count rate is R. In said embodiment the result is 17.4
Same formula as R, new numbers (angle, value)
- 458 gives 16.3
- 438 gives 18.6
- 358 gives 17.1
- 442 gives 17.1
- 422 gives 19.2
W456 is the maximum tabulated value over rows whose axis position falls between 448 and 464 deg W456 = 17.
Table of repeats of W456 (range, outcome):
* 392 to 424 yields 19.3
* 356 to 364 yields 18.1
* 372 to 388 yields 17.1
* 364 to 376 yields 17.8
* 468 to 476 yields 16.6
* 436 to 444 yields 18.6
